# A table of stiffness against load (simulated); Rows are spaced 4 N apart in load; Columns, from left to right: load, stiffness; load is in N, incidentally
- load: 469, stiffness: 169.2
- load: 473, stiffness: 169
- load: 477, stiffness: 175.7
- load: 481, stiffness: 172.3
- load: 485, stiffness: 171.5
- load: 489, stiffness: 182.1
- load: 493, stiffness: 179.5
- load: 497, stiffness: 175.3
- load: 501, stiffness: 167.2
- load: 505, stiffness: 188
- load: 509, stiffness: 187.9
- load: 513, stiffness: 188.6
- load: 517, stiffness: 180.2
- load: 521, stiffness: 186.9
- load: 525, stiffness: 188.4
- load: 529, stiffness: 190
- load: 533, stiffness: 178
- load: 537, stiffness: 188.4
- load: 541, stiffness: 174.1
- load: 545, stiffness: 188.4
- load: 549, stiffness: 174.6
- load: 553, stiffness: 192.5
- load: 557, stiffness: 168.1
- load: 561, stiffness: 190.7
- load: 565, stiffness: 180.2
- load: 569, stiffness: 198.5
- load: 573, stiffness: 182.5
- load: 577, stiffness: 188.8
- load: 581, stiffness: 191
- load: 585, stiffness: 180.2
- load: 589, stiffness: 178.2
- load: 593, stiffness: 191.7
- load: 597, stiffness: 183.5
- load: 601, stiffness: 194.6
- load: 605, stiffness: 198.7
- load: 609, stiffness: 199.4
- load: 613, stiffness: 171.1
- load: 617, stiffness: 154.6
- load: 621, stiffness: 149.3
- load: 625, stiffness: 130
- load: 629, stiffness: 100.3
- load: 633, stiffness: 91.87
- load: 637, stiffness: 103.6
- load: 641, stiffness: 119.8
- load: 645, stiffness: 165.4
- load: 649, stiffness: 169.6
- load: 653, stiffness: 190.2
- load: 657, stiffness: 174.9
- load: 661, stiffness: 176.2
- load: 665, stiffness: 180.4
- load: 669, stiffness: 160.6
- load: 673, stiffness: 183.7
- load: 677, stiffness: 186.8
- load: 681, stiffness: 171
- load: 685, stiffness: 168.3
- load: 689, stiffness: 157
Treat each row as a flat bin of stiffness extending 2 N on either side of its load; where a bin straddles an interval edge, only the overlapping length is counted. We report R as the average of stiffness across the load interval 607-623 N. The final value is 169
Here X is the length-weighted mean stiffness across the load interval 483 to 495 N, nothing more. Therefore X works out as 178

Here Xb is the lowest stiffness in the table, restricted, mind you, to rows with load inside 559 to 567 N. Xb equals 180.2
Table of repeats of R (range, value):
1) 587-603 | 187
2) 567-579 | 190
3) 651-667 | 180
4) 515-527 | 185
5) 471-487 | 172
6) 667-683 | 176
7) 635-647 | 130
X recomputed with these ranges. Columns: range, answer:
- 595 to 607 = 192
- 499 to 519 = 182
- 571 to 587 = 186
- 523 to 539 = 186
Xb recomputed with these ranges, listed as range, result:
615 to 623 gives 149.3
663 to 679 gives 160.6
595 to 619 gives 154.6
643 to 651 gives 165.4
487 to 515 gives 167.2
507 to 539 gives 178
